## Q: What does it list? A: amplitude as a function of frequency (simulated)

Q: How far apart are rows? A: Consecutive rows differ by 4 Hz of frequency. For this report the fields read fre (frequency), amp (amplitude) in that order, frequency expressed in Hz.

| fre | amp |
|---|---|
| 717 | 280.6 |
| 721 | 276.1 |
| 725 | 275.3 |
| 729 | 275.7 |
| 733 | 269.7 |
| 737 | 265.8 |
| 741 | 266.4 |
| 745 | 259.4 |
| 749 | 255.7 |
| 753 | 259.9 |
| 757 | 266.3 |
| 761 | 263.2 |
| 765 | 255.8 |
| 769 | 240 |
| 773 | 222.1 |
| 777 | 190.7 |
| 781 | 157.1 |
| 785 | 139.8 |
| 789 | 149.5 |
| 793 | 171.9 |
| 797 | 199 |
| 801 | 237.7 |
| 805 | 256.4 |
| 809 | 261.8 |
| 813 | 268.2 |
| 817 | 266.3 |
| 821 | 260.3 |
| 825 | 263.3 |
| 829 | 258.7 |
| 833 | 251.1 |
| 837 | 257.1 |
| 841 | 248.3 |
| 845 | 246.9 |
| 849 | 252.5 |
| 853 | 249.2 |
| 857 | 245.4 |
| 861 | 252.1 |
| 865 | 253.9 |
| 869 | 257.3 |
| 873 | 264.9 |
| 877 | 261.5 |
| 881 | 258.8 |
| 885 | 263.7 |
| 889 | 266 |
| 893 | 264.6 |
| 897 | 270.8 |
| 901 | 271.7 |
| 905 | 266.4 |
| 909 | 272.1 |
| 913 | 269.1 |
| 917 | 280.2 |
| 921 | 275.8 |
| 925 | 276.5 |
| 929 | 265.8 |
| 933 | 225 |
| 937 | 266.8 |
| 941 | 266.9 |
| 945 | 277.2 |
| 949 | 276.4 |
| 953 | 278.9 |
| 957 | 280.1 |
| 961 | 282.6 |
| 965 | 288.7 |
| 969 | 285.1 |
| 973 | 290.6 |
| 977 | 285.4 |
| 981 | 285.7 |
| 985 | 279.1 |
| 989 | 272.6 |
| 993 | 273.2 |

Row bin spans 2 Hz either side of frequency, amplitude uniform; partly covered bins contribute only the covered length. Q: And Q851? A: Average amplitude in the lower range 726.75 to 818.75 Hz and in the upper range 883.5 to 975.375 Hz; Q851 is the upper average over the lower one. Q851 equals 1.2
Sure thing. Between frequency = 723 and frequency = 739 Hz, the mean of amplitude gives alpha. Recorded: 272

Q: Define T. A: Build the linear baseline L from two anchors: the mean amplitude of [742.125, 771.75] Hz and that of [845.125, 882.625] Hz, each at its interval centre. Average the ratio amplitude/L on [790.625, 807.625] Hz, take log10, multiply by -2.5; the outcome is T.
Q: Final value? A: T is 0.18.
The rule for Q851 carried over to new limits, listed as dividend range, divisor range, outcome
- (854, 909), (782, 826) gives 1.18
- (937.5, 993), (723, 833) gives 1.17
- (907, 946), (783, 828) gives 1.18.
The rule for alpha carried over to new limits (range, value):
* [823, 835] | 258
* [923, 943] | 260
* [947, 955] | 278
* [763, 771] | 248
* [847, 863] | 250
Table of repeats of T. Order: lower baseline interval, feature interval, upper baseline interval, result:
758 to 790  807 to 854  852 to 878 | -0.09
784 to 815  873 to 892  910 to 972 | -0.06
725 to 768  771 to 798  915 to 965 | 0.45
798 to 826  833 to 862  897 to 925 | 0.05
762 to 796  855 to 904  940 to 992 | -0.09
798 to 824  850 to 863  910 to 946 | 0.05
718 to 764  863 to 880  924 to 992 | 0.05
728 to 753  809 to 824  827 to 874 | -0.03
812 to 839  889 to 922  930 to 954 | -0.03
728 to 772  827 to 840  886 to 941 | 0.04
